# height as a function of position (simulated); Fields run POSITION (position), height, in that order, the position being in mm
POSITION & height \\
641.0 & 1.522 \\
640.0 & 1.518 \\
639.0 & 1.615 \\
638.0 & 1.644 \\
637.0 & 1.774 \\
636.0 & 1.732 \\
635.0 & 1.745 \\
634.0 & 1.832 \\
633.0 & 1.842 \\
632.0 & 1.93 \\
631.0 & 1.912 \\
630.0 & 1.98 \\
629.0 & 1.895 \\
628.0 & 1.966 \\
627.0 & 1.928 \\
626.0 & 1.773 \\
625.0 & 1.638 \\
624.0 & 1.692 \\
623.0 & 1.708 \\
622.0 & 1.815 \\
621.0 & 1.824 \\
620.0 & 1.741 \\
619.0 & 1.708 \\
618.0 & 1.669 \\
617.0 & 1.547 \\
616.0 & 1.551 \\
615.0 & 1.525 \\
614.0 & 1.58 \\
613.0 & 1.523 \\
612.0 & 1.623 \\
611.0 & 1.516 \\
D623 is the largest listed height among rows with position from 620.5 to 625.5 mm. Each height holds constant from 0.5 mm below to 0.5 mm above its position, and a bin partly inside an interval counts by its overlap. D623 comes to 1.824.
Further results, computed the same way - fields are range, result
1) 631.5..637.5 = 1.93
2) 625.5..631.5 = 1.98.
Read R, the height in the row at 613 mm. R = 1.523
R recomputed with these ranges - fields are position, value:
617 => 1.547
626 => 1.773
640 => 1.518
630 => 1.98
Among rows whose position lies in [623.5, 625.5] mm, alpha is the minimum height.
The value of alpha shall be 1.638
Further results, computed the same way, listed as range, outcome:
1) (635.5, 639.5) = 1.615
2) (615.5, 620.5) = 1.547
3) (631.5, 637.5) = 1.732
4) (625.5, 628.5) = 1.773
